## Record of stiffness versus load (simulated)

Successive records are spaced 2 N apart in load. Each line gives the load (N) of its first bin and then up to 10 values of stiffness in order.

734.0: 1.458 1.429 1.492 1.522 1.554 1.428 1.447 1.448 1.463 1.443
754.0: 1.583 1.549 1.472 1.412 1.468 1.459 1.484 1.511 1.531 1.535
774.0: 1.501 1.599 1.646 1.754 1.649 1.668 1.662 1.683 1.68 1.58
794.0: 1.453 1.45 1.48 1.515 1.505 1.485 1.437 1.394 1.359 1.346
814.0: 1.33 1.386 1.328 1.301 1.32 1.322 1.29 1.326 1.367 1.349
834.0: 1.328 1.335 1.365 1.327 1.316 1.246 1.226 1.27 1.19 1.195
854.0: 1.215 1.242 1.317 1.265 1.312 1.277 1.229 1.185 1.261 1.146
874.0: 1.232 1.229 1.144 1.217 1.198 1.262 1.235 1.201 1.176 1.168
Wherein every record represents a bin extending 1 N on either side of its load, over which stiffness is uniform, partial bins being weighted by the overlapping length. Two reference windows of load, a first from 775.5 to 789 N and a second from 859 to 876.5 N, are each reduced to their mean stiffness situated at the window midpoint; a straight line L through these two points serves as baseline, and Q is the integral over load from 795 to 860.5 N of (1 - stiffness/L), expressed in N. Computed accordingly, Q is 4.6 N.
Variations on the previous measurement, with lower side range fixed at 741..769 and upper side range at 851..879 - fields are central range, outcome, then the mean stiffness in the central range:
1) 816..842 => -0.4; 1.33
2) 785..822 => -2.4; 1.46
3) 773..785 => -1.8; 1.64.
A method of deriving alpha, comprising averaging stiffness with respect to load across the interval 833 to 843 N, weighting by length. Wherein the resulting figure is 1.33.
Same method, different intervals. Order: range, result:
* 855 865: 1.28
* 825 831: 1.33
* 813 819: 1.35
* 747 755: 1.48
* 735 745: 1.49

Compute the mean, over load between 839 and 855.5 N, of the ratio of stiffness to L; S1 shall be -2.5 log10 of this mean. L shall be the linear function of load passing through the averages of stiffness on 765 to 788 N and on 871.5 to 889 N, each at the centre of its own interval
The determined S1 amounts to 0.07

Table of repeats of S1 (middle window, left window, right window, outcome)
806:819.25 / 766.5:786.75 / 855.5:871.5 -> 0.075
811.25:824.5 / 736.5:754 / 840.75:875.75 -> -0.005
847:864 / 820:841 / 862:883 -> 0.009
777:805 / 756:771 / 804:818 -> -0.118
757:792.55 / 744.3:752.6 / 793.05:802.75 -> -0.076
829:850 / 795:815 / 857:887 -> 0.018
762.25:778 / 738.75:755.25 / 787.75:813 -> -0.027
